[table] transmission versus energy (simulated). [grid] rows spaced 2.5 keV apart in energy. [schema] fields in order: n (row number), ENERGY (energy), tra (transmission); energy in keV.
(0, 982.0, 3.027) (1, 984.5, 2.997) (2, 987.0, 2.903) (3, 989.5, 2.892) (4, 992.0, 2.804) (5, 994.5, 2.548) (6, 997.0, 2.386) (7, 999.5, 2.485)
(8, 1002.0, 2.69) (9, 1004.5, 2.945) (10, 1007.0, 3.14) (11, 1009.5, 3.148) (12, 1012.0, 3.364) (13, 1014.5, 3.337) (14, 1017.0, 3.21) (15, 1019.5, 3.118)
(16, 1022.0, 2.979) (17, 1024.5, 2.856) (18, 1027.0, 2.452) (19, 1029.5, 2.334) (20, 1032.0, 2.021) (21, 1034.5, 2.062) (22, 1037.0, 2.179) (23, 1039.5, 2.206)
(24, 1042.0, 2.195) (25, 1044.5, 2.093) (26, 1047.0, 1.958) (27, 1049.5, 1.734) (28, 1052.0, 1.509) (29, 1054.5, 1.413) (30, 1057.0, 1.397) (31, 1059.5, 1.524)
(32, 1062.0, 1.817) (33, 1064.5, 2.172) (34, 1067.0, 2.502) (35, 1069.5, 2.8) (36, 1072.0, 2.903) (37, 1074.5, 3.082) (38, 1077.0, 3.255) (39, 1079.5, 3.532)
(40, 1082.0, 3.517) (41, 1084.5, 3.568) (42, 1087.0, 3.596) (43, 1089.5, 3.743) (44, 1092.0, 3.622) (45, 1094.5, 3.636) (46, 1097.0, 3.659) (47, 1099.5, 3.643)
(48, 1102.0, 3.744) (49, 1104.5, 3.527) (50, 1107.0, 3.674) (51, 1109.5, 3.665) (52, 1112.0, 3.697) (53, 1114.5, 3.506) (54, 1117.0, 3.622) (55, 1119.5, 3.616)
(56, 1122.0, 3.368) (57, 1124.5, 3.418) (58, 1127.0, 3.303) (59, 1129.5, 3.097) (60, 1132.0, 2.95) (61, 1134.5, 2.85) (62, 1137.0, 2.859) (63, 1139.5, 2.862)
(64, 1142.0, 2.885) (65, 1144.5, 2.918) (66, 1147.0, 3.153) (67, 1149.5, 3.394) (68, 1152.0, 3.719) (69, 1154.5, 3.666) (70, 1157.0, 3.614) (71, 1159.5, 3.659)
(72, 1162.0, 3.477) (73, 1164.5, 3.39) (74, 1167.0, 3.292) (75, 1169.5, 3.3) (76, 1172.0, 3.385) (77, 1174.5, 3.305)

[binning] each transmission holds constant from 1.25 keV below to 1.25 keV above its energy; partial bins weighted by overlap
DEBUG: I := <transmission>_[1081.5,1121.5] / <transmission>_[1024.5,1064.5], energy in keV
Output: 1.8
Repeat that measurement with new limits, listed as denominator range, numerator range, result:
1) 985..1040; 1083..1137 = 1.27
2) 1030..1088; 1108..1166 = 1.40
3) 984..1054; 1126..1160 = 1.24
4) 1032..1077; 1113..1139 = 1.53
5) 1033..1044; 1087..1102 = 1.70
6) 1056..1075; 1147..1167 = 1.56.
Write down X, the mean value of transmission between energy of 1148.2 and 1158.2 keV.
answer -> 3.6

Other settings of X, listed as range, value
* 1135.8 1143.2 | 2.87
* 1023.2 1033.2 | 2.42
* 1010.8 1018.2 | 3.3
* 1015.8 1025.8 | 3.04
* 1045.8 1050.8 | 1.84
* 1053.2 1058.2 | 1.41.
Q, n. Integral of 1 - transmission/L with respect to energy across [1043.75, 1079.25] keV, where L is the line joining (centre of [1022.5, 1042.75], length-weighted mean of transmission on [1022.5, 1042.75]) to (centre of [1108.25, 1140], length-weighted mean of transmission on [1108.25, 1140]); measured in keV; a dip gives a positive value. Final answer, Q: 6.11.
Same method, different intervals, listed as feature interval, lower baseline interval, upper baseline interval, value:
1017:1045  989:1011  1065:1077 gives 3.49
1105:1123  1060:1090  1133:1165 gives -2.67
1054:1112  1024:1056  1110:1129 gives -4.14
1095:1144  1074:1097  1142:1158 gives 1.18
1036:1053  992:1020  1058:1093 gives 5.54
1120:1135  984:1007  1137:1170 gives 0.09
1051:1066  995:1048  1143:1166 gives 6.31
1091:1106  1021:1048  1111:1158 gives -3.63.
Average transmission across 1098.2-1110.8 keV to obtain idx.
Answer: 3.65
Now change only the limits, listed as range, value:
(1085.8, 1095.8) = 3.65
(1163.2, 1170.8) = 3.33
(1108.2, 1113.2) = 3.68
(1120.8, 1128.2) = 3.36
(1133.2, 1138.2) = 2.86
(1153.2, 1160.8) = 3.65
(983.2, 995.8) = 2.83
